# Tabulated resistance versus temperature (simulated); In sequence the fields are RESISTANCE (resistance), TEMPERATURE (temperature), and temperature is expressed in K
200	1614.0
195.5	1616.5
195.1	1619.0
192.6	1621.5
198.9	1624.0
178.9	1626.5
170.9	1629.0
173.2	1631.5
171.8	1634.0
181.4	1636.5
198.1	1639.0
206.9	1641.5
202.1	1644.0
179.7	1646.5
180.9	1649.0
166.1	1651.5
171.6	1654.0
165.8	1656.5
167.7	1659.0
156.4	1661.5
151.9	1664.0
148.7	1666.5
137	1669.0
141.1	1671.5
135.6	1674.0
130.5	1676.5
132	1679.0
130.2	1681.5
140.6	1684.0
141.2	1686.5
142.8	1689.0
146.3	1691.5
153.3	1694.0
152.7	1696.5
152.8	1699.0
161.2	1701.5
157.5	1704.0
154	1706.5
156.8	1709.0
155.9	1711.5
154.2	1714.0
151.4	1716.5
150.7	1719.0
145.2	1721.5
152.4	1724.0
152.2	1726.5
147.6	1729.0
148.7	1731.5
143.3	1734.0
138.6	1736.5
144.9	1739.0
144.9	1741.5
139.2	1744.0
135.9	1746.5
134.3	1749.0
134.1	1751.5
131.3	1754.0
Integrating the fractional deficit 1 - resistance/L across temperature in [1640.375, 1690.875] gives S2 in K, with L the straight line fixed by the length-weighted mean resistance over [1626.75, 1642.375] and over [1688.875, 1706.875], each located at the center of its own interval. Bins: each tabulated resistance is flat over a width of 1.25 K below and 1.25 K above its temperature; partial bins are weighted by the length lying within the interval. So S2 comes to 3.78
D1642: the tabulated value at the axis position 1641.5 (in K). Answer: 206.9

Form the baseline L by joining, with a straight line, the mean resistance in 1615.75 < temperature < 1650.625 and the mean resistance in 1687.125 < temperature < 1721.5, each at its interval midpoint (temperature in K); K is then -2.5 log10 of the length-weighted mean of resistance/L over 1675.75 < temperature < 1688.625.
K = 0.20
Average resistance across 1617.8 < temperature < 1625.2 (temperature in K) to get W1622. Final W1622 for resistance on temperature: 196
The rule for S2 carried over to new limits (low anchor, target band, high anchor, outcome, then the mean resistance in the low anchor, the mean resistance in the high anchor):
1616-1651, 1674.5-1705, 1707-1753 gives 3.4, 187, 146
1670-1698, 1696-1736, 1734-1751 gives -3.4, 141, 140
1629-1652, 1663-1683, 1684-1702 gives 3.0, 184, 149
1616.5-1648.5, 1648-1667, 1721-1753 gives 1.4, 188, 143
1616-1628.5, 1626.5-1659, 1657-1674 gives -1.7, 191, 150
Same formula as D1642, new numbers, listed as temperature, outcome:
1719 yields 150.7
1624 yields 198.9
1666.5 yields 148.7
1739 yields 144.9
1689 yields 142.8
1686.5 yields 141.2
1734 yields 143.3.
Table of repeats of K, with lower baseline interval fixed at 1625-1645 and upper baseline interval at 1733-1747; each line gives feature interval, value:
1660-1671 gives 0.164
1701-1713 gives -0.011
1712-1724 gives -0.002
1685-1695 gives 0.118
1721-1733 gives -0.019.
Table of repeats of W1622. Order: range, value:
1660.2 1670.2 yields 149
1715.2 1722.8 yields 149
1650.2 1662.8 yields 166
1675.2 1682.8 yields 131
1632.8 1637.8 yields 177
